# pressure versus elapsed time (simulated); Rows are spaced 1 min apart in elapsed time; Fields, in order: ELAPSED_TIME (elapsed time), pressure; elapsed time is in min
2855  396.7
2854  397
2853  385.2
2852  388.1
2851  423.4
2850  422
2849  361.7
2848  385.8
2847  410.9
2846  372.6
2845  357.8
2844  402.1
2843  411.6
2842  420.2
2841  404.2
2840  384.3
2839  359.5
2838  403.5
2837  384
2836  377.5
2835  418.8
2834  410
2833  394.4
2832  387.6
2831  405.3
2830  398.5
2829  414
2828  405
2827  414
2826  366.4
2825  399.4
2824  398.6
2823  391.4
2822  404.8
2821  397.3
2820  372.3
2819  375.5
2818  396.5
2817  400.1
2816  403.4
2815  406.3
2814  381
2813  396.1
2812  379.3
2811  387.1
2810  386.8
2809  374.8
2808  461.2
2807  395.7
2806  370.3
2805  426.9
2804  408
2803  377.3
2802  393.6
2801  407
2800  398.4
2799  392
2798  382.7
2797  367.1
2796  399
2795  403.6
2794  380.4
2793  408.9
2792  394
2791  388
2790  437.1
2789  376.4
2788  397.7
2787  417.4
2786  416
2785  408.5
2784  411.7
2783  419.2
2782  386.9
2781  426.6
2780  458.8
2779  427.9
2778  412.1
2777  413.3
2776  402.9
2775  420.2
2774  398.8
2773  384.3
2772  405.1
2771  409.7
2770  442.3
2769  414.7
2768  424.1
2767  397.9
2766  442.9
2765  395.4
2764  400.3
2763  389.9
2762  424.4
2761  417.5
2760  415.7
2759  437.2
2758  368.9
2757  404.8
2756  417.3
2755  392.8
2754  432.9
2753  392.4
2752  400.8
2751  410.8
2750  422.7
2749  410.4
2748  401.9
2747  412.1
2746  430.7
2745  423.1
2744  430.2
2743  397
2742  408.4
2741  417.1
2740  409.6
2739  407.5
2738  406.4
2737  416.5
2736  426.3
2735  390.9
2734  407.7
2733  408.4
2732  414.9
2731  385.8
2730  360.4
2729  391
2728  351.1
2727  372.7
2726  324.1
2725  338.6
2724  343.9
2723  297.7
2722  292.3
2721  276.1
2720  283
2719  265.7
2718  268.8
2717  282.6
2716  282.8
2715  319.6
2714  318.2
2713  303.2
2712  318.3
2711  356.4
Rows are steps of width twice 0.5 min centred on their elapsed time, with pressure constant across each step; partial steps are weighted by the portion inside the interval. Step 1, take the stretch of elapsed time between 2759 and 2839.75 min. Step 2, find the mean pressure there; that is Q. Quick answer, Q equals 402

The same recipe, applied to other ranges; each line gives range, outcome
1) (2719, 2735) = 348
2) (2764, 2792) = 412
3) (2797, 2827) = 394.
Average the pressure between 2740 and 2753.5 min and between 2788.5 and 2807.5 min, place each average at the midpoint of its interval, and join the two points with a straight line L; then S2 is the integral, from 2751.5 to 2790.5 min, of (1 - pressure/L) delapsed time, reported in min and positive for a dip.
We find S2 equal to -0.7 min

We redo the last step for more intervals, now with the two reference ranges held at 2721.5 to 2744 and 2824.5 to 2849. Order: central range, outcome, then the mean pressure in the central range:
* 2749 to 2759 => -0.6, 407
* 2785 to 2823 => -0.6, 396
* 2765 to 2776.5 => -0.8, 412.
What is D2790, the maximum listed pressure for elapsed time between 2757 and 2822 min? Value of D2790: 461.2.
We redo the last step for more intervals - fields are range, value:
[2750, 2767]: 442.9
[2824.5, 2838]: 418.8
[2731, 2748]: 430.7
